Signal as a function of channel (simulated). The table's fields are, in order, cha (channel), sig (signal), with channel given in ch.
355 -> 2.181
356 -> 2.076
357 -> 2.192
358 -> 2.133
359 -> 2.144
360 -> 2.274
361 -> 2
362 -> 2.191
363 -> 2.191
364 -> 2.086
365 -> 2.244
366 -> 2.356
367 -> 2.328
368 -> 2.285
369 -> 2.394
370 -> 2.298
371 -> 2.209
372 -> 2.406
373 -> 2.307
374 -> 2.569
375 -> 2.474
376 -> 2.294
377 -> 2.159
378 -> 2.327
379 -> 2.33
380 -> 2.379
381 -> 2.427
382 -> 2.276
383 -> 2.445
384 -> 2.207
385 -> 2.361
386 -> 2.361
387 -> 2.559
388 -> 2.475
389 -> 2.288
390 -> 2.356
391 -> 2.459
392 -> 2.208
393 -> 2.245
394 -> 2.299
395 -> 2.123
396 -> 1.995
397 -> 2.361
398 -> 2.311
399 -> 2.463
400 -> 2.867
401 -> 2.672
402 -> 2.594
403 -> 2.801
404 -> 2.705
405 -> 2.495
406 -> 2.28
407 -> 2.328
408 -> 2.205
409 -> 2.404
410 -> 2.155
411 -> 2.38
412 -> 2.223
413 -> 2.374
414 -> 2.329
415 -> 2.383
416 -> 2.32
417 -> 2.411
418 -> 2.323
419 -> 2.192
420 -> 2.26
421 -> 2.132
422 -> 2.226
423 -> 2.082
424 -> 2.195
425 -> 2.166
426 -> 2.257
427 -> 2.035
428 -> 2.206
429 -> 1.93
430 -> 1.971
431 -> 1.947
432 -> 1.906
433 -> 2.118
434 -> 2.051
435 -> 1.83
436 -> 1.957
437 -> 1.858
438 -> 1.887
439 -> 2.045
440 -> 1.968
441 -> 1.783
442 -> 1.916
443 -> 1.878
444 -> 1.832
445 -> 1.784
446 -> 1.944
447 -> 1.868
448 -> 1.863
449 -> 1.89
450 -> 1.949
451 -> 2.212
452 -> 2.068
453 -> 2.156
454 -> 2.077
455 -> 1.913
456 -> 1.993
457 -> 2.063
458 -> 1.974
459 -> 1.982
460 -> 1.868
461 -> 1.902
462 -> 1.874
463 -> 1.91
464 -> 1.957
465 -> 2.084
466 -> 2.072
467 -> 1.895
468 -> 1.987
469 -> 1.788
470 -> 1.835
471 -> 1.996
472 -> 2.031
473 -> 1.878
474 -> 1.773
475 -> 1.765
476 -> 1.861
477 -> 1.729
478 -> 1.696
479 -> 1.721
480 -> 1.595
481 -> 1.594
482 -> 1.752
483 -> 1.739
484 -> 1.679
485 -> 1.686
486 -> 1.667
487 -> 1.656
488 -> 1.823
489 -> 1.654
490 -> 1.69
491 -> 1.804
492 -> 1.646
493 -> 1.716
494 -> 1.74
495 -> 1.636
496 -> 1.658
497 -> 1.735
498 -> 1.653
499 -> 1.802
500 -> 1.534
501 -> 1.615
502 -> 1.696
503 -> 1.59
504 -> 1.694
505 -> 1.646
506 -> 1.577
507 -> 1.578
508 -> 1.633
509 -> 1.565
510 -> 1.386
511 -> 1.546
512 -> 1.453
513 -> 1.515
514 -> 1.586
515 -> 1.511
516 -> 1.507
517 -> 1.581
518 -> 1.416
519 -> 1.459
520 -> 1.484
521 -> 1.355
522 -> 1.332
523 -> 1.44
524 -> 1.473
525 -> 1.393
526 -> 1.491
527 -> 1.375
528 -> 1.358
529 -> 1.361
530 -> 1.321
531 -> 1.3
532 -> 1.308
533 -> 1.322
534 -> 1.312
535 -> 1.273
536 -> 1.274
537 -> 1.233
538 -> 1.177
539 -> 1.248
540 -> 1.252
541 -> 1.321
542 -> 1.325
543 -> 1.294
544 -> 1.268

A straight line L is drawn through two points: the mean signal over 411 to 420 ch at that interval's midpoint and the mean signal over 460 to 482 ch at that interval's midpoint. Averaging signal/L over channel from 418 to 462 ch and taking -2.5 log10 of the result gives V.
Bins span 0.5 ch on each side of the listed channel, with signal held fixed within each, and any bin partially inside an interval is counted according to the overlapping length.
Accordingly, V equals 0.06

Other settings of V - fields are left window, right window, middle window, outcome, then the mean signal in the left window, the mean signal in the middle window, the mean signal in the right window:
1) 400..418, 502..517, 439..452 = 0.10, 2.43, 1.92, 1.56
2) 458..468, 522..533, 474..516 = 0.01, 1.95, 1.65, 1.38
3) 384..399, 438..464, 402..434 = -0.05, 2.32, 2.25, 1.95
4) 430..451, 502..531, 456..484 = -0.06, 1.92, 1.86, 1.49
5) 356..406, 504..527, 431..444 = 0.03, 2.34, 1.93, 1.5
